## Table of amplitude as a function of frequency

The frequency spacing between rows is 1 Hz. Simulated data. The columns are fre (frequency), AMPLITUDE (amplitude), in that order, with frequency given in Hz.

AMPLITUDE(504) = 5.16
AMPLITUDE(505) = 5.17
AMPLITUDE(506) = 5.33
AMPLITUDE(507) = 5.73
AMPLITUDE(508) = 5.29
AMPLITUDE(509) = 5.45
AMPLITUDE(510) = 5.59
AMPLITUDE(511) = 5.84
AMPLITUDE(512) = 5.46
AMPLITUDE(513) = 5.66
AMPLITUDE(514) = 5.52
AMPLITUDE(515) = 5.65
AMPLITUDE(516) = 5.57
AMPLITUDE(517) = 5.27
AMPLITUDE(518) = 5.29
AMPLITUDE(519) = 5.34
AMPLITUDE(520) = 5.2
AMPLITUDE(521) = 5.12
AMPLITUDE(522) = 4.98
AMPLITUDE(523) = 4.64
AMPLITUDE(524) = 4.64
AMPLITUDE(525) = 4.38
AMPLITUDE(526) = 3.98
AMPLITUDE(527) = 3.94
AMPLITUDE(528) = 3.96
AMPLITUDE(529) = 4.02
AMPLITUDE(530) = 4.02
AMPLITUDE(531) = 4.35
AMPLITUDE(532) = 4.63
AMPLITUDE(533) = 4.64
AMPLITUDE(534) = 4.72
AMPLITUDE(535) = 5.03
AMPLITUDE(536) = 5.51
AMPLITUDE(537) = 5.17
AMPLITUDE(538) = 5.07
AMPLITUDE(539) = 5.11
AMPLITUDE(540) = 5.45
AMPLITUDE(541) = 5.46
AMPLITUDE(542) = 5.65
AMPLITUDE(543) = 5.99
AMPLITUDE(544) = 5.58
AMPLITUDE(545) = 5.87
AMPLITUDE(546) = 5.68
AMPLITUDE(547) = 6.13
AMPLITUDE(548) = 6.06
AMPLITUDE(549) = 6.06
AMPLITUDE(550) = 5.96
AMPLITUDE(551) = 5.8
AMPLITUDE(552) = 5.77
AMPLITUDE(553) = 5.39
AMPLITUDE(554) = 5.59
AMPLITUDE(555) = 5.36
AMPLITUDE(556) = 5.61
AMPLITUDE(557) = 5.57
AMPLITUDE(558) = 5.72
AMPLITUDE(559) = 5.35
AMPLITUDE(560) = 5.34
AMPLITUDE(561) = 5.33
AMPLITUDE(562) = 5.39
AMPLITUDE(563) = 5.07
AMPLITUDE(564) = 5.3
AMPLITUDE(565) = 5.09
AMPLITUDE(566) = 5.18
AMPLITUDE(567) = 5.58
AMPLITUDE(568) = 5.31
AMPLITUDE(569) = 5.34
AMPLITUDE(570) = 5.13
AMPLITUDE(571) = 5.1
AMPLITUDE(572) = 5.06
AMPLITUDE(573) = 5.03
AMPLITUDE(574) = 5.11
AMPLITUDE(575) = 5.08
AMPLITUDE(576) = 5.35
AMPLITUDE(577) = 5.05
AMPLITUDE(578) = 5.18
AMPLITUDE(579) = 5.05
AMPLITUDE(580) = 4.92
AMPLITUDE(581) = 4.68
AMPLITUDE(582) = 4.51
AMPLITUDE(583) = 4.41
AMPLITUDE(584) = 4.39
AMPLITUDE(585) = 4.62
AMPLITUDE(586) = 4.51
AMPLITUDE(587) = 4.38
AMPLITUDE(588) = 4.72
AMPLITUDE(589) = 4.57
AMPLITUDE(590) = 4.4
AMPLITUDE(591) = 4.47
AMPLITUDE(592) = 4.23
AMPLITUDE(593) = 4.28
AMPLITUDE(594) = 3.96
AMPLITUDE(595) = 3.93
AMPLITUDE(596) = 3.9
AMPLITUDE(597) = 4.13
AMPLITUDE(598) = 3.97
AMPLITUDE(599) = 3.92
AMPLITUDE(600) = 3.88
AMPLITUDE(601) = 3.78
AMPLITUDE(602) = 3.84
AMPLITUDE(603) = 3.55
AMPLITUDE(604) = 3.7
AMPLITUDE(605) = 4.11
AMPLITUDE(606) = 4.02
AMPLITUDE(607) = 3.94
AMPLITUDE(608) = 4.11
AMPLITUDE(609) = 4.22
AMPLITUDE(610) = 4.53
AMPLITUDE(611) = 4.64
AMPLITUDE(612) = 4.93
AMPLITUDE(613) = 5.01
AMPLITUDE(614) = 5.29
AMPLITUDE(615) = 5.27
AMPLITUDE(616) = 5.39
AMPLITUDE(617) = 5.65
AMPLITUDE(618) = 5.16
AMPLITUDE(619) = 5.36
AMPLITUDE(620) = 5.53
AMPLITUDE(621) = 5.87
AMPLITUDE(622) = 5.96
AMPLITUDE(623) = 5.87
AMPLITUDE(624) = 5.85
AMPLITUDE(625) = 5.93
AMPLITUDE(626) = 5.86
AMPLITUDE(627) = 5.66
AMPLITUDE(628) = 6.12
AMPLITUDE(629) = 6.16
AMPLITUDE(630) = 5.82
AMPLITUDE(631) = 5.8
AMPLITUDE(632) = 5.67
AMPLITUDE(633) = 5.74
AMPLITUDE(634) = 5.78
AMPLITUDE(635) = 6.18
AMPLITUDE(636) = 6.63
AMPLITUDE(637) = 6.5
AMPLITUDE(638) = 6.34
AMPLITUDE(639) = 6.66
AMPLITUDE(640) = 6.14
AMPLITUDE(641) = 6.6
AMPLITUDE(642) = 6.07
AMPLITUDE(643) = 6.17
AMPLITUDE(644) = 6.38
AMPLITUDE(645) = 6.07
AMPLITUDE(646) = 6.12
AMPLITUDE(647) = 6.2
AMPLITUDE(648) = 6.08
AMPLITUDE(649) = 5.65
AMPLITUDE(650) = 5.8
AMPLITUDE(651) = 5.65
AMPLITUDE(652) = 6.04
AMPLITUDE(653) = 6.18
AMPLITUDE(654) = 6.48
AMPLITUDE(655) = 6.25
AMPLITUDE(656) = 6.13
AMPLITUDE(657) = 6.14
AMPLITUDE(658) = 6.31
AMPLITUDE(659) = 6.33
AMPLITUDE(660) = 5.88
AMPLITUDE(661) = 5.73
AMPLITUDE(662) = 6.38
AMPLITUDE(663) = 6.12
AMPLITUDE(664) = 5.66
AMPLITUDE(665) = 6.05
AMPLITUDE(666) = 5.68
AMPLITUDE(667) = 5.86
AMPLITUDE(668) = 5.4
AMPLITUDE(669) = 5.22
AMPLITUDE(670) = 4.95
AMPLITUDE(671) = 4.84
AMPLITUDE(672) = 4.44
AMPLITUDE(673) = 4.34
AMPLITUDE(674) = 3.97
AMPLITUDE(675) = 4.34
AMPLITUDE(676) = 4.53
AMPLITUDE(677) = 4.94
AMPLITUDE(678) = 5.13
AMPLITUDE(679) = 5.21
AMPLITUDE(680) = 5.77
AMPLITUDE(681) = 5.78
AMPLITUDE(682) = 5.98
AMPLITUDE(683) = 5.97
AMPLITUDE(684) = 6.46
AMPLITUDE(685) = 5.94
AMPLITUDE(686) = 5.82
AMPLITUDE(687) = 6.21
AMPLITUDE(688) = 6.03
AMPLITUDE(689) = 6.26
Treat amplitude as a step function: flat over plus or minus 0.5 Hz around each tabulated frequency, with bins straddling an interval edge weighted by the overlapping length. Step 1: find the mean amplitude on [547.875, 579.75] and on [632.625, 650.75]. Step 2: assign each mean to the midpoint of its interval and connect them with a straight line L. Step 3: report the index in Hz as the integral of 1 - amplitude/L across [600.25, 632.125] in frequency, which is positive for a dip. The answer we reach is 4.6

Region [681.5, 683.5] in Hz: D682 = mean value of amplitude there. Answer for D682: 5.97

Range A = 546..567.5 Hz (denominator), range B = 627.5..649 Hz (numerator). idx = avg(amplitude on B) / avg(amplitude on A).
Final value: 1.11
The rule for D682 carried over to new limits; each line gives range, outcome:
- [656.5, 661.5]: 6.08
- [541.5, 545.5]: 5.77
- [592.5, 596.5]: 4.02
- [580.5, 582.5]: 4.59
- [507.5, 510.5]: 5.44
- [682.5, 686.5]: 6.05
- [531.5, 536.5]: 4.91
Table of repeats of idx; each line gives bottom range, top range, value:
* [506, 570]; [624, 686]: 1.10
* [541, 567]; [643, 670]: 1.07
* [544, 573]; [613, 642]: 1.07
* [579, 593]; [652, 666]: 1.35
